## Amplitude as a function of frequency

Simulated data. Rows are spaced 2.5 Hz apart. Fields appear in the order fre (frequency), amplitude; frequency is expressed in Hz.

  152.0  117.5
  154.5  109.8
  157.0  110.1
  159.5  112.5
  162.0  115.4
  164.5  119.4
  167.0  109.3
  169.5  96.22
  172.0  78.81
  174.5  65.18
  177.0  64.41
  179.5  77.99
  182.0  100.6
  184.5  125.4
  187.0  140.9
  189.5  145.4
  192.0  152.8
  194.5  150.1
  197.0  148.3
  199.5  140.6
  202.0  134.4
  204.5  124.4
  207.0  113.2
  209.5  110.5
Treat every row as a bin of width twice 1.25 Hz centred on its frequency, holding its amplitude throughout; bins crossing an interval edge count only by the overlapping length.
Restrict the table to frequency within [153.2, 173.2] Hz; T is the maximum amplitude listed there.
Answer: 119.4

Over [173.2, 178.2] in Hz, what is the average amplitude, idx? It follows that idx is 64.9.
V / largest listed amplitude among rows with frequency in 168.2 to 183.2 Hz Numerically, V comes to 100.6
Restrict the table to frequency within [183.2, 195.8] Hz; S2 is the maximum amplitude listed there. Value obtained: 152.8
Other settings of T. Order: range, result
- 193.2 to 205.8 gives 150.1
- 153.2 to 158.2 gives 110.1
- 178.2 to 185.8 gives 125.4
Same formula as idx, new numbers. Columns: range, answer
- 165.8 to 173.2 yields 94.8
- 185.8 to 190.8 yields 143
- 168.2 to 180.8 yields 76.7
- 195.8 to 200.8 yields 144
